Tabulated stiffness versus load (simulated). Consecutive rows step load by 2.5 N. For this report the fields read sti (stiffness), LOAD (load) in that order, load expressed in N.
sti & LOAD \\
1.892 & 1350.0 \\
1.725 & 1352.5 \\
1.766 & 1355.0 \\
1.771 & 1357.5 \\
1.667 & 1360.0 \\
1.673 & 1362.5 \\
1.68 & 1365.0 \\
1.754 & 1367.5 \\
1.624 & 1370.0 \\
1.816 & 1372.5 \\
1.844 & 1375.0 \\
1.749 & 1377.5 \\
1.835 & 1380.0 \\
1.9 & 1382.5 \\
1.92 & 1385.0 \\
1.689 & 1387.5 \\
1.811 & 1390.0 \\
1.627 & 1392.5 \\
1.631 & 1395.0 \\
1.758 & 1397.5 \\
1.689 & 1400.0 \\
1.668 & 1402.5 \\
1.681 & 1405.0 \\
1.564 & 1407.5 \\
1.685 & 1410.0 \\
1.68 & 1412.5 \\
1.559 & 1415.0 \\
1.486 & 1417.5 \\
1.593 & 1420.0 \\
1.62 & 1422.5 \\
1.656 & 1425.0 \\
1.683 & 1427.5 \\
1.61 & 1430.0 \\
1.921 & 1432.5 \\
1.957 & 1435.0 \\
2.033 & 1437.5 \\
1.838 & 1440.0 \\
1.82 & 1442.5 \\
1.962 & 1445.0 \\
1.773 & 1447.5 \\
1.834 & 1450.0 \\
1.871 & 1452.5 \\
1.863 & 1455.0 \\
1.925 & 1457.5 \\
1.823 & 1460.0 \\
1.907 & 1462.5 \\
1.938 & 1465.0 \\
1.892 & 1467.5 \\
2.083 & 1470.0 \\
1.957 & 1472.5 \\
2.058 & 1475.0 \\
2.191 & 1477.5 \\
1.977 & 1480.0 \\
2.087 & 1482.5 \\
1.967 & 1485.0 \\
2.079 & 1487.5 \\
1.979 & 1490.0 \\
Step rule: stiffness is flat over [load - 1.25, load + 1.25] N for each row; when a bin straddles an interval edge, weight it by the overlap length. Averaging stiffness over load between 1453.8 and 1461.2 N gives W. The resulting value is 1.87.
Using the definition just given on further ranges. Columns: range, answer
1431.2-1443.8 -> 1.91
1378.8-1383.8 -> 1.87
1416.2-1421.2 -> 1.54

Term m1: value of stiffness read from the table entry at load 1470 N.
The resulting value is 2.083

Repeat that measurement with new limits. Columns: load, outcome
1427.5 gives 1.683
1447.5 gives 1.773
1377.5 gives 1.749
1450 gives 1.834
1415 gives 1.559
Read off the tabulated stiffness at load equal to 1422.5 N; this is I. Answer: 1.62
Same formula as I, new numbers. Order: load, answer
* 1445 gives 1.962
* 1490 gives 1.979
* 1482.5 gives 2.087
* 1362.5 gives 1.673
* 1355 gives 1.766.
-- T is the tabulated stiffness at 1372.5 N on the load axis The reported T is 1.816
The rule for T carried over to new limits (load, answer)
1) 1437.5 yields 2.033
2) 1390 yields 1.811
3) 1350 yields 1.892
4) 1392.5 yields 1.627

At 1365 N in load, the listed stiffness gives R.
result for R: 1.68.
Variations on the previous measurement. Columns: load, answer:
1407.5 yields 1.564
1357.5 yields 1.771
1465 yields 1.938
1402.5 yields 1.668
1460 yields 1.823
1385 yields 1.92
